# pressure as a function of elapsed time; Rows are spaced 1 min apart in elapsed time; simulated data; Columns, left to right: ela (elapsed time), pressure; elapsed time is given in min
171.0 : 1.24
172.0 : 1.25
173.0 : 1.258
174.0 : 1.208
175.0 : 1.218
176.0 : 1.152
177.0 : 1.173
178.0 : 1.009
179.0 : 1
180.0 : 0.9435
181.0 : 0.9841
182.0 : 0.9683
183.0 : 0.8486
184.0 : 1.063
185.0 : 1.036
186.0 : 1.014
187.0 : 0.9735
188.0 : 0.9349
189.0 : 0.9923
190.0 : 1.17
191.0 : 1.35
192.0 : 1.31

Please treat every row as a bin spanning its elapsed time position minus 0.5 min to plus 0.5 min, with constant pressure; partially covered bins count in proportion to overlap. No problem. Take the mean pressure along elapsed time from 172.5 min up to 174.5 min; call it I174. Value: 1.23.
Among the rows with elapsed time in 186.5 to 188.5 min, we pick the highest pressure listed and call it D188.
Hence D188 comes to 0.9735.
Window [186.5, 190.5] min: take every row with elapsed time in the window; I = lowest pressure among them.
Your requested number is 0.9349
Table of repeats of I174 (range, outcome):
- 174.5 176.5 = 1.19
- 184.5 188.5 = 0.99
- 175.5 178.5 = 1.11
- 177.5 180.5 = 0.984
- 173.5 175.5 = 1.21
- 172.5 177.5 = 1.2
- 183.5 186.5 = 1.04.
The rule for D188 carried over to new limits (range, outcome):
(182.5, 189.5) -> 1.063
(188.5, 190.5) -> 1.17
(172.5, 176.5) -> 1.258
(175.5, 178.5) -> 1.173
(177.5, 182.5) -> 1.009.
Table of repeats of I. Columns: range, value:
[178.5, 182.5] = 0.9435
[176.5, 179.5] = 1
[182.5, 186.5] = 0.8486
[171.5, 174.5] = 1.208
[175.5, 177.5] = 1.152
